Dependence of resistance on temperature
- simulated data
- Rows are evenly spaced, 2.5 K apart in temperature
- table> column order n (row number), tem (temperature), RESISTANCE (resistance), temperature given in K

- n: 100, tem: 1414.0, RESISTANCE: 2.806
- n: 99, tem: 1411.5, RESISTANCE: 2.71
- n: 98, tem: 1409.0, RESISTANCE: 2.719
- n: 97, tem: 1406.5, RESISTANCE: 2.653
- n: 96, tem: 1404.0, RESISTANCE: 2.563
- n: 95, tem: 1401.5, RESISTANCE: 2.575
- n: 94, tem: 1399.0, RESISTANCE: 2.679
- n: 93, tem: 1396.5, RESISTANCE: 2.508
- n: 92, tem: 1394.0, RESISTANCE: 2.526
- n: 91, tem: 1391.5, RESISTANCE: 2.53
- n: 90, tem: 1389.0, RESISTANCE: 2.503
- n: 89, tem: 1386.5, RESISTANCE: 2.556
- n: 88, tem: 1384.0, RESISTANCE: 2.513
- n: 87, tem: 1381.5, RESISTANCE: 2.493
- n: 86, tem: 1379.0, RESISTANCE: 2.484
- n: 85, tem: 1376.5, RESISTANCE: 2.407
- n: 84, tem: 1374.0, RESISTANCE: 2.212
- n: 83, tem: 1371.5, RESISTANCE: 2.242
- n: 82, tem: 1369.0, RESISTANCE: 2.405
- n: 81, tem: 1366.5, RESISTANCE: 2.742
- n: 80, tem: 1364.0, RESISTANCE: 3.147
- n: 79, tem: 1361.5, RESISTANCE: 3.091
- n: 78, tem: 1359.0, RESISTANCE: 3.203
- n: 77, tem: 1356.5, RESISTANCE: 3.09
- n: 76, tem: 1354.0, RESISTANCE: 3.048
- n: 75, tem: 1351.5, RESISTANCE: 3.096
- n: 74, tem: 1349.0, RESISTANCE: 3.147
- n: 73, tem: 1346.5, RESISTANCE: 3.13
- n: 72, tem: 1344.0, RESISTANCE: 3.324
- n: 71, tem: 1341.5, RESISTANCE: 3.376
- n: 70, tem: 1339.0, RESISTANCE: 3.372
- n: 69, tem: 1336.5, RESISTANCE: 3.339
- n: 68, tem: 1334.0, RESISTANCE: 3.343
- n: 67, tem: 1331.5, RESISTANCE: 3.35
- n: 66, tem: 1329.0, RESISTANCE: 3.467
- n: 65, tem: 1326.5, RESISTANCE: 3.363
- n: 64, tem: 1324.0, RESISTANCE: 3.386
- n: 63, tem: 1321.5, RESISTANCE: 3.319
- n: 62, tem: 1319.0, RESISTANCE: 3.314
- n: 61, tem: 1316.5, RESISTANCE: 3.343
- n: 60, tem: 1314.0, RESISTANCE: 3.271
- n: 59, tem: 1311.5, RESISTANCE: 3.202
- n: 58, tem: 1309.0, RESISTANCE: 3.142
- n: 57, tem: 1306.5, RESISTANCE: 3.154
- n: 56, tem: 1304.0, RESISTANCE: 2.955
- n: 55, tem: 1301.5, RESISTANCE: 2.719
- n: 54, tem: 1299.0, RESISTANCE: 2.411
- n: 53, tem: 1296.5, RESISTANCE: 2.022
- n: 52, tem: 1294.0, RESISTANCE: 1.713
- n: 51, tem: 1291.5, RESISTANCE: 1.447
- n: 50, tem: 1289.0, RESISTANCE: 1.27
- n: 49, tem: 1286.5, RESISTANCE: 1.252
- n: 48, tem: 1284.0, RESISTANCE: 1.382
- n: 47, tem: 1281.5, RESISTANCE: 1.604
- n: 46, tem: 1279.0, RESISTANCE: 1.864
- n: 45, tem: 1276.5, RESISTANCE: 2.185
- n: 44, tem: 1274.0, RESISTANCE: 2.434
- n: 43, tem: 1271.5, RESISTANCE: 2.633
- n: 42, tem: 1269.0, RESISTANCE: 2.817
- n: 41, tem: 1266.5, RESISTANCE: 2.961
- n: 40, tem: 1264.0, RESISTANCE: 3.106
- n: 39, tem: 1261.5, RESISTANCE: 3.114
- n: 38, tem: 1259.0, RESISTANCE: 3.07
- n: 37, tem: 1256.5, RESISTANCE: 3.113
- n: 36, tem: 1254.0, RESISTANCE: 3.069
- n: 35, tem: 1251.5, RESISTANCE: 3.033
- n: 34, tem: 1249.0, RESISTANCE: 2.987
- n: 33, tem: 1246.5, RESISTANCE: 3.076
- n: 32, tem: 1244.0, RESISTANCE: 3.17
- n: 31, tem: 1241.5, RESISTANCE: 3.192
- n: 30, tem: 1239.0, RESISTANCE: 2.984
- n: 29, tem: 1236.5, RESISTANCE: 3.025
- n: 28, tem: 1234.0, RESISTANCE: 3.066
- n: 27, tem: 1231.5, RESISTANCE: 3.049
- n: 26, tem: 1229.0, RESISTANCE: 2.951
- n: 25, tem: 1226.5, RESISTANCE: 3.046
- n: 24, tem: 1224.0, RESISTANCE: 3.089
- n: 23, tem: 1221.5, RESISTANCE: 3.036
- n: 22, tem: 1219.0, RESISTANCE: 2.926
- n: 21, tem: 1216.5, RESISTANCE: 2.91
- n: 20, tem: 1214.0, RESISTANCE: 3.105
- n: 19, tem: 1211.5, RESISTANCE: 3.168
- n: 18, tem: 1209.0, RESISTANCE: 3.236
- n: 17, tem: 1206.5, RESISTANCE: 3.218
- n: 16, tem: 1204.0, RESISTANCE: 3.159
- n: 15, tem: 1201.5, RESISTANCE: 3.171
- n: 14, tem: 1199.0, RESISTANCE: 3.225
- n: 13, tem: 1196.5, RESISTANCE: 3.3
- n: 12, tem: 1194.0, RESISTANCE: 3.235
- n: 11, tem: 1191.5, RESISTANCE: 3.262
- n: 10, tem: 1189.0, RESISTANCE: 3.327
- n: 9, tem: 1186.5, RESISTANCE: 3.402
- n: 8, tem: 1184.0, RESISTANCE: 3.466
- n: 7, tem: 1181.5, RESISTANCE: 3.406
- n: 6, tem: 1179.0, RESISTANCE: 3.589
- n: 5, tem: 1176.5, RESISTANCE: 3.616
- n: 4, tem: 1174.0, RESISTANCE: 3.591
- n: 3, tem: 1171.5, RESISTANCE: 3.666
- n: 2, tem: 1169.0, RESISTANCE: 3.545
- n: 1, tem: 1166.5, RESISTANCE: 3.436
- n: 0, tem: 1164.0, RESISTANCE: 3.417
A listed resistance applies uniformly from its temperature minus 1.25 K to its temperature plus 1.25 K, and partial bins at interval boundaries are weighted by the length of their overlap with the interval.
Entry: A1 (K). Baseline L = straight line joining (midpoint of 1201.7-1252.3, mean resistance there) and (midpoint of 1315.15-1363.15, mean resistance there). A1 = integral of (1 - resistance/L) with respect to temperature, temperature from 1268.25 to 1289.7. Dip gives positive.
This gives 8.3 K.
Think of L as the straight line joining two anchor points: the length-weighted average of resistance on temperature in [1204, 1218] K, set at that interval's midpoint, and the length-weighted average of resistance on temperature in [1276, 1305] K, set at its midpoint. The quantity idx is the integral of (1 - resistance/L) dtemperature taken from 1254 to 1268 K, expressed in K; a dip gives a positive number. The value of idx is -4.3 K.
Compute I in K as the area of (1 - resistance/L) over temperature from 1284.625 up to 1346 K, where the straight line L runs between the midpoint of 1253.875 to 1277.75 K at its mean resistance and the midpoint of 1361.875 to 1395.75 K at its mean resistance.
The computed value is -3.7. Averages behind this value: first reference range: 2.84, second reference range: 2.53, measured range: 2.86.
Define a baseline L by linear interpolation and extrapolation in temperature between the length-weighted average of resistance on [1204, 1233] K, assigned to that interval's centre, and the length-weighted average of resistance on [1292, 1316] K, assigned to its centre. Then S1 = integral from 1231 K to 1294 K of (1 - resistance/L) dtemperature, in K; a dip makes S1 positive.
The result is 7.12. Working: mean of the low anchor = 3.07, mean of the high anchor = 2.71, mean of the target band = 2.57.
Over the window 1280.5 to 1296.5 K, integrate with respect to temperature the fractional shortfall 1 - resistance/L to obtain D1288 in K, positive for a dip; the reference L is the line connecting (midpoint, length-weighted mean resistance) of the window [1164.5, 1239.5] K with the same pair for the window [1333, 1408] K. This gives 8.1 K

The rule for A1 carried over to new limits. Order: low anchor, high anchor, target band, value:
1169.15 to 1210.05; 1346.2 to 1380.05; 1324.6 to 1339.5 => -2.4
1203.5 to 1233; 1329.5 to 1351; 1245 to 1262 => 0.4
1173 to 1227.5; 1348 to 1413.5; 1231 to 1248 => 0.2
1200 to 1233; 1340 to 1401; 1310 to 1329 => -3.0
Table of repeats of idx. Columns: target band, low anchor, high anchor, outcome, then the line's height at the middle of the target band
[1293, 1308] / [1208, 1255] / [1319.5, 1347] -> 3.4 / 3.25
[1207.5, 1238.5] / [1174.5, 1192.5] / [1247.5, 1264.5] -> 1.8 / 3.24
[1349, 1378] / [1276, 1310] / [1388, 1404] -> -4.9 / 2.4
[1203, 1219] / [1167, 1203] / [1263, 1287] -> -0.2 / 3.08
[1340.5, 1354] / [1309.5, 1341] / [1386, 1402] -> -0.5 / 3.08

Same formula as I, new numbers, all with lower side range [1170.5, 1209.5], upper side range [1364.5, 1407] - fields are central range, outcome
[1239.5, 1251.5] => 0.13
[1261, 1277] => 1.41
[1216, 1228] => 0.82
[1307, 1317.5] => -1.47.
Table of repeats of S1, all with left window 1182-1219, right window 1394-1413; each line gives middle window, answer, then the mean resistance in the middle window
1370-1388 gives 1.9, 2.42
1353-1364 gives -1.4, 3.11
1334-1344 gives -1.9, 3.36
